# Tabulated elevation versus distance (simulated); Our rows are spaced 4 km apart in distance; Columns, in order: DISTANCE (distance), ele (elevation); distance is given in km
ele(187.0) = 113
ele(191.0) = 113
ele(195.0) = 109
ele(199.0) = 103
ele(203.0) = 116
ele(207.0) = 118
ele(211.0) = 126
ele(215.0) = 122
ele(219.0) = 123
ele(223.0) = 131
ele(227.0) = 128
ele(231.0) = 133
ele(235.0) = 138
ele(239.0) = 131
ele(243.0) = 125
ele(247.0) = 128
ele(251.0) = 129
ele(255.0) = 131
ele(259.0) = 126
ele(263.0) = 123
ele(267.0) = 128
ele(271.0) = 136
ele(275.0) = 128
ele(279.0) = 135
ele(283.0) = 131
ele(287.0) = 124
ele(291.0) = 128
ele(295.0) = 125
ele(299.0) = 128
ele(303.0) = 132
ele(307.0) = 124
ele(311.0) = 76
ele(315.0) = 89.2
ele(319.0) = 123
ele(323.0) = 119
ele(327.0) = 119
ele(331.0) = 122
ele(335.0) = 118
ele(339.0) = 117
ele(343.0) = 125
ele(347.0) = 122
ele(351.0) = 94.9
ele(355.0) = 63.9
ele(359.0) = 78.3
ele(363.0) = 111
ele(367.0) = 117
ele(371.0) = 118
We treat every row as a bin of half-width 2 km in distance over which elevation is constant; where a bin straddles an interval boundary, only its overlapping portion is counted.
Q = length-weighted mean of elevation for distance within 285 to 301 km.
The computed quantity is 126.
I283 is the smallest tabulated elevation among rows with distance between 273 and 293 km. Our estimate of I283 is 124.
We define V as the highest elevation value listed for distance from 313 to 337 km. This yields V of 123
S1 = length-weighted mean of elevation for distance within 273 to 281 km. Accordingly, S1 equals 132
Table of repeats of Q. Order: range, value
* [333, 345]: 120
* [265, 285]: 132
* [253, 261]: 128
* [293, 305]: 128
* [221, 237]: 132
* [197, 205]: 110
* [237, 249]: 128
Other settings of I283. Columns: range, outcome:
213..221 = 122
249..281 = 123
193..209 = 103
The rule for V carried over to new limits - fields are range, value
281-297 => 131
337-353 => 125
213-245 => 138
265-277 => 136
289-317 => 132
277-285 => 135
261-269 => 128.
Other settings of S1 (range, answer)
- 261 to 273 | 129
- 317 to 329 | 120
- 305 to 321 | 103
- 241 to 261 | 128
